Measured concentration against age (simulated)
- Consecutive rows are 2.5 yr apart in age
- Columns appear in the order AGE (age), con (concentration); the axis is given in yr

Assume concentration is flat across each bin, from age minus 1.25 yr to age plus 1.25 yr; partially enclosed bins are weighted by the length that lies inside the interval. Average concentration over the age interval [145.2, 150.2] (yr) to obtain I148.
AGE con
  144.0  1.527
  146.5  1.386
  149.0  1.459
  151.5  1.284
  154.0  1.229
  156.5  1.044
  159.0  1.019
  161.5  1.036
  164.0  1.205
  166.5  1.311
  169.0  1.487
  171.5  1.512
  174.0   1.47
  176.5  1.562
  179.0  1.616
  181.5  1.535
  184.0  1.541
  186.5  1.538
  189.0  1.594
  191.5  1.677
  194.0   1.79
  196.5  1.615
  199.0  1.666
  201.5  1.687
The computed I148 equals 1.42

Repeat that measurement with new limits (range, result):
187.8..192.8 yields 1.64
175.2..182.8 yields 1.57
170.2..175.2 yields 1.49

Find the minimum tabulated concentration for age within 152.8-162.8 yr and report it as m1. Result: 1.019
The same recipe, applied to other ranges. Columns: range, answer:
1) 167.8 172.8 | 1.487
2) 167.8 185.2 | 1.47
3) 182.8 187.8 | 1.538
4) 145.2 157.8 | 1.044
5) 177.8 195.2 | 1.535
